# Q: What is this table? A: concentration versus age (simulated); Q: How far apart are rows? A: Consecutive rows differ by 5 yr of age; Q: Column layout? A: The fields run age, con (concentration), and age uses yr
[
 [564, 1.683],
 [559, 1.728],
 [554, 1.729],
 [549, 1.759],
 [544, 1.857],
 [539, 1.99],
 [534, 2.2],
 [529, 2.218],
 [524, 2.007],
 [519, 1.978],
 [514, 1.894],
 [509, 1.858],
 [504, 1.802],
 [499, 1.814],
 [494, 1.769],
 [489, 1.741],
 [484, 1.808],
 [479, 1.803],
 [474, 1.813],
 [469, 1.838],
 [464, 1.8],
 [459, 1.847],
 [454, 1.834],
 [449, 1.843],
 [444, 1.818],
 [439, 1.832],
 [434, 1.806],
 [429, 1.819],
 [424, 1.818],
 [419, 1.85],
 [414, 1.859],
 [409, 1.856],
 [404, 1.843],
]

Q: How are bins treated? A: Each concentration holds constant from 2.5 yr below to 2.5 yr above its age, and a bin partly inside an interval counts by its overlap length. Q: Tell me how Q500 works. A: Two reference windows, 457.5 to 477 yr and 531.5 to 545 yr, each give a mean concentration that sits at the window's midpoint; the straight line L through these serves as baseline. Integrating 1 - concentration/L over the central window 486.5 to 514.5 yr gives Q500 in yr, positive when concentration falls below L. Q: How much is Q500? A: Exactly 1.7 yr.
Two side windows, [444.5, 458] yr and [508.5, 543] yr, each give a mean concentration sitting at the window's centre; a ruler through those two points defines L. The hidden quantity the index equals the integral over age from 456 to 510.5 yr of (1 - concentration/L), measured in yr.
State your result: 3.07 yr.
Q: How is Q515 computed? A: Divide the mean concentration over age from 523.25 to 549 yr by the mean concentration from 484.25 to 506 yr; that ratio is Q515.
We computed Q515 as 1.14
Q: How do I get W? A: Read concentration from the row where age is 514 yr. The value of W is 1.894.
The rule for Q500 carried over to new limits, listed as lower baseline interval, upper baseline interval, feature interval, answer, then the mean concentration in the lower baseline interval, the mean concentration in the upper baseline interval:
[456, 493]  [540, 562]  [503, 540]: -4.4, 1.81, 1.78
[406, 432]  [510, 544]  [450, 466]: 0.6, 1.84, 2.03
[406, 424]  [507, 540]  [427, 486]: 2.9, 1.85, 2.02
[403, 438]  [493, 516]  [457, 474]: 0.1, 1.84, 1.83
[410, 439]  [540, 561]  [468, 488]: 0.0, 1.83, 1.79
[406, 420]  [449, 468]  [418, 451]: 0.3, 1.86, 1.83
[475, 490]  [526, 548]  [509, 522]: 0.1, 1.79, 2.04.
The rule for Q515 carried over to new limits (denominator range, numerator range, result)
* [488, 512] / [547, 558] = 0.97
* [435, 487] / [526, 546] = 1.14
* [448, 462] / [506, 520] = 1.03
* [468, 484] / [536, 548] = 1.06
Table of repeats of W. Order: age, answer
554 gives 1.729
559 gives 1.728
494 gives 1.769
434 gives 1.806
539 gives 1.99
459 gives 1.847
